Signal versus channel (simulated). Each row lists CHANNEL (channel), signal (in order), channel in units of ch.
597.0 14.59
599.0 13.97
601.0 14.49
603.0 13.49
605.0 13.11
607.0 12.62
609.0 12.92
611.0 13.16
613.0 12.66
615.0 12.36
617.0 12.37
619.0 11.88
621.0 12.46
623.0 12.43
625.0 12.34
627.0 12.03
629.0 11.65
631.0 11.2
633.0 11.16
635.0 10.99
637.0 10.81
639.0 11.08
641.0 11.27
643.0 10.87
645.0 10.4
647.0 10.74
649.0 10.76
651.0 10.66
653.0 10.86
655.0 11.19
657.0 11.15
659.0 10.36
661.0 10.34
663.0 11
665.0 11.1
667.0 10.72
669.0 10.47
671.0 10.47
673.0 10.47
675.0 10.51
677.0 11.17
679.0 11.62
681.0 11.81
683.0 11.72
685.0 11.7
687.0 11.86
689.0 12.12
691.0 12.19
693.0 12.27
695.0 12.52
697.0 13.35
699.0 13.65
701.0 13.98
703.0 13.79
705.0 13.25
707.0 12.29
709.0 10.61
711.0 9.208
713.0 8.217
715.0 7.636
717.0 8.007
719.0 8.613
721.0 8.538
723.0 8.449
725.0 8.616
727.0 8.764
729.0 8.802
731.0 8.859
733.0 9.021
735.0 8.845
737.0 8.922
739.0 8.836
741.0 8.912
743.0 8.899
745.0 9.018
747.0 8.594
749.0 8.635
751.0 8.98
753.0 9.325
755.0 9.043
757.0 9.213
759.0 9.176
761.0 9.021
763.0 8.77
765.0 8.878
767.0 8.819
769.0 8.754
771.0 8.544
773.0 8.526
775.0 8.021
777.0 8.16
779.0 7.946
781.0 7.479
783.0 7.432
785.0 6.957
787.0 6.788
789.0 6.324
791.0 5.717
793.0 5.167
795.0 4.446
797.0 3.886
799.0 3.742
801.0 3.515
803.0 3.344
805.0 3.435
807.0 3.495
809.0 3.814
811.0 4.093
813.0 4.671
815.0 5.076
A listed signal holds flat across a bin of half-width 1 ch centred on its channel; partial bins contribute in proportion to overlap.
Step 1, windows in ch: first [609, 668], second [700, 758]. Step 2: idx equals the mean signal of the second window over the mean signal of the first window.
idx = 0.83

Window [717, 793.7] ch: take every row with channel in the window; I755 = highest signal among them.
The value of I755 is 9.325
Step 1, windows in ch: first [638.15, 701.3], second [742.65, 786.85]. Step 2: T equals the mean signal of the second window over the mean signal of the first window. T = 0.7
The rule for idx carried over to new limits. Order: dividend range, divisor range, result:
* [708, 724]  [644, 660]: 0.80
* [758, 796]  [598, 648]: 0.63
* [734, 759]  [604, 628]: 0.71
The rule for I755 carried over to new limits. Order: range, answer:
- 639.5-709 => 13.98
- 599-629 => 14.49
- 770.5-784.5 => 8.544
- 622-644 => 12.43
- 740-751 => 9.018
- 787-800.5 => 6.788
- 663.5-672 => 11.1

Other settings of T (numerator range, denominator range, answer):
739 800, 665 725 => 0.71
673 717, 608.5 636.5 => 0.96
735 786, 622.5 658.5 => 0.77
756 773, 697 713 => 0.73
